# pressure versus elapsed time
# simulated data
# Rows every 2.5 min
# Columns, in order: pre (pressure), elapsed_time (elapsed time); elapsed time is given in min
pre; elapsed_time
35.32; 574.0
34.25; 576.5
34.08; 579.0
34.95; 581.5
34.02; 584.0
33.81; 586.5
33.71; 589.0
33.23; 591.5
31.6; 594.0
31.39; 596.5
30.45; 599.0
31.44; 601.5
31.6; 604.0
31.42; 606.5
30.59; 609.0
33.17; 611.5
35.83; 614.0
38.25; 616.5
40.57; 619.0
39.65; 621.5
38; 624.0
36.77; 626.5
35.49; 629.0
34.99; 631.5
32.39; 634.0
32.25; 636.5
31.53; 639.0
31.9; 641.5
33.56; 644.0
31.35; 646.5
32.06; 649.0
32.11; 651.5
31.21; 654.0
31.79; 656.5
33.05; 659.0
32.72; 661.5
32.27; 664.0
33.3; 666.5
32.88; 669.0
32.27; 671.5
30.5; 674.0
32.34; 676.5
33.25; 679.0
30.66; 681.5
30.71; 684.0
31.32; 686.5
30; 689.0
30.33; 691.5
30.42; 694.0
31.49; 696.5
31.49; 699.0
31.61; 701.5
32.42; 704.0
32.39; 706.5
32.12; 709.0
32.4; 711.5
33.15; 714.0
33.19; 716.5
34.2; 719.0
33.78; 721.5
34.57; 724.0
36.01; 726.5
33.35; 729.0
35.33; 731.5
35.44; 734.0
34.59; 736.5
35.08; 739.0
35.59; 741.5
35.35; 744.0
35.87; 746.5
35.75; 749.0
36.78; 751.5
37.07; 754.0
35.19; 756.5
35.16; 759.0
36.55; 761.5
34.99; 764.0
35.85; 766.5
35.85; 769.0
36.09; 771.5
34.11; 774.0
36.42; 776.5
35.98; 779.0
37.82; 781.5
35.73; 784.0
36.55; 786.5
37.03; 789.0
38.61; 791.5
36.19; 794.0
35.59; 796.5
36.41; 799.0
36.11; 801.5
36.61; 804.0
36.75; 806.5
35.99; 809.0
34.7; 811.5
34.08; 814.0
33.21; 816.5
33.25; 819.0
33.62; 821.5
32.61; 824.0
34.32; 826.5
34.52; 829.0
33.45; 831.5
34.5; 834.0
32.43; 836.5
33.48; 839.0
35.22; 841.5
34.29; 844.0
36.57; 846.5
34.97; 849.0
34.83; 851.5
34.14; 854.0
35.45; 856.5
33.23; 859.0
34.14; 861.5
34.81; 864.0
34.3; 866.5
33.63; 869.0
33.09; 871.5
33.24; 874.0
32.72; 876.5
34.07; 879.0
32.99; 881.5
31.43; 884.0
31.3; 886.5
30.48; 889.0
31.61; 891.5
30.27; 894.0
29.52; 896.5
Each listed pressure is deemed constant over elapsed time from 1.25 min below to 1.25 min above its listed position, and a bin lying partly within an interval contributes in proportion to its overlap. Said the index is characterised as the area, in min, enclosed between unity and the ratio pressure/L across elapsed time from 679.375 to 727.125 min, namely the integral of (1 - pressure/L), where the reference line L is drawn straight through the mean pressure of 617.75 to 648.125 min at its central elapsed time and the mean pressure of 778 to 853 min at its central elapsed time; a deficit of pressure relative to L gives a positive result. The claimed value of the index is 3.8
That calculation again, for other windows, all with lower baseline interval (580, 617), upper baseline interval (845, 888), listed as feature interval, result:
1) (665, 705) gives 1.99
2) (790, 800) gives -0.94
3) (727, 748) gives -1.09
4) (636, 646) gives 0.25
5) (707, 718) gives 0.19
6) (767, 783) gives -1.21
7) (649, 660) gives 0.36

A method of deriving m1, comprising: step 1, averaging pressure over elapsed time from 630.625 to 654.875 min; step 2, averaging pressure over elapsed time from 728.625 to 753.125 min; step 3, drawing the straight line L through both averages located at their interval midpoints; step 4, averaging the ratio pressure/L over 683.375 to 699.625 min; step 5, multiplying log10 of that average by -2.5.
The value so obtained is 0.10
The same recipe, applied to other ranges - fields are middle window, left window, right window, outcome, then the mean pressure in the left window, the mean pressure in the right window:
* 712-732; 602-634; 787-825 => 0.04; 35.3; 35.4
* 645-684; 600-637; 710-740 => 0.08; 34.9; 34.2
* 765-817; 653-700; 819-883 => -0.09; 31.7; 34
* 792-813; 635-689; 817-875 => -0.08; 32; 34.1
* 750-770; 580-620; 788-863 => -0.05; 33.5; 34.9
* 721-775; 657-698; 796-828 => -0.06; 31.7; 34.8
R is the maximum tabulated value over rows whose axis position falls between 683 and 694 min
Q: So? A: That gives 31.32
